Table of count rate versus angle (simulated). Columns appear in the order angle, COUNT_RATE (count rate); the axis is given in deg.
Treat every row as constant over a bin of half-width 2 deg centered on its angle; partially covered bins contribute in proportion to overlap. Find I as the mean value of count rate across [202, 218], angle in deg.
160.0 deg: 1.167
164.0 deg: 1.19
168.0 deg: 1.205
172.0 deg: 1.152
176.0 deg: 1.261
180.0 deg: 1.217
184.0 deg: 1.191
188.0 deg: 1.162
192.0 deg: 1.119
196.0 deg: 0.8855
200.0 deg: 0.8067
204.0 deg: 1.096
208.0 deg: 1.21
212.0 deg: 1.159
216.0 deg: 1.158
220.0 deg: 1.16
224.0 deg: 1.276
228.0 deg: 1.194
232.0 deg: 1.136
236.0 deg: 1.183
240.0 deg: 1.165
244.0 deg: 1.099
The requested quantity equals 1.16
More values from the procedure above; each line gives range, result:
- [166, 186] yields 1.21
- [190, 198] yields 1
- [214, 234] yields 1.18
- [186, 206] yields 1.01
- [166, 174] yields 1.18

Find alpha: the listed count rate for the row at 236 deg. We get 1.183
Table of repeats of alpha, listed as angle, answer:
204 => 1.096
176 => 1.261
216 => 1.158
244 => 1.099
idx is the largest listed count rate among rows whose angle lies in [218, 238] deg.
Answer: 1.276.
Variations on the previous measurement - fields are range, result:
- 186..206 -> 1.162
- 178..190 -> 1.217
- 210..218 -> 1.159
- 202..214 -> 1.21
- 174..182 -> 1.261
